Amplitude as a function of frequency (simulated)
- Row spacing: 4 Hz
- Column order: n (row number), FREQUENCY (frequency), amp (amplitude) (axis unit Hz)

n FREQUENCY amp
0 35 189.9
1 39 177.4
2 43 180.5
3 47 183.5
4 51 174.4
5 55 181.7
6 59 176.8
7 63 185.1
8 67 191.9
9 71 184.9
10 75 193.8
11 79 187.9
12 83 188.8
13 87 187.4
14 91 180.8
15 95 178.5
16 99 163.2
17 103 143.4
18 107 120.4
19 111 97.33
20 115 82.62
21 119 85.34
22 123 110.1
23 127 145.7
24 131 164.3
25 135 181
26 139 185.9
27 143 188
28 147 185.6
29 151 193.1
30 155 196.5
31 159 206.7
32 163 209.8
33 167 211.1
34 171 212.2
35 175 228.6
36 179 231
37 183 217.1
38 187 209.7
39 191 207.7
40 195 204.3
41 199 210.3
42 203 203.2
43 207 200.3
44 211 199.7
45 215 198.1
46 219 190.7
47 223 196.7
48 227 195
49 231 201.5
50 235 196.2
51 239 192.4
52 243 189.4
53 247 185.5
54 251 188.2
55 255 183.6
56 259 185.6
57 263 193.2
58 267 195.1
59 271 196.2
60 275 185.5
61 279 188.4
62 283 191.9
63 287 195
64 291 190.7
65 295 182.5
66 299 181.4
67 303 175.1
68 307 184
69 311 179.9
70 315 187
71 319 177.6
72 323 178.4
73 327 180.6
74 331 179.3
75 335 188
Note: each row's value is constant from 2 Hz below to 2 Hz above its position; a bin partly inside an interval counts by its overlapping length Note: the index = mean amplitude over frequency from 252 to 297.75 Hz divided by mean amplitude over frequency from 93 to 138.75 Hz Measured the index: 1.4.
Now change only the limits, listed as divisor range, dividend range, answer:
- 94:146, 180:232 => 1.43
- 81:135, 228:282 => 1.33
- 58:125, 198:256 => 1.25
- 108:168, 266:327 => 1.15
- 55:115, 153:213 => 1.25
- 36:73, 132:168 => 1.07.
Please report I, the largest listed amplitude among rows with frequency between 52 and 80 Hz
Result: 193.8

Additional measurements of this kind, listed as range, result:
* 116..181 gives 231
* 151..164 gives 209.8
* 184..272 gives 210.3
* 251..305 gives 196.2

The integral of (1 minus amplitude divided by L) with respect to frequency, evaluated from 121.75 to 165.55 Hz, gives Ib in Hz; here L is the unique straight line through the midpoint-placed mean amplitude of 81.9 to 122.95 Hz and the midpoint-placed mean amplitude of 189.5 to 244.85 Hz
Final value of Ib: -5.0 Hz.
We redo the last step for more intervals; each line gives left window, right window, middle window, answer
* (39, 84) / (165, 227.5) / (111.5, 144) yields 9.4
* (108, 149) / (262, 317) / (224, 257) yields -3.4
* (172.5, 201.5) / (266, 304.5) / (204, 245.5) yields 1.8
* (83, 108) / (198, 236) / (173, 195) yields -3.2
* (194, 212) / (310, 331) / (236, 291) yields 0.5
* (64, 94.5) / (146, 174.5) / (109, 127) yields 8.8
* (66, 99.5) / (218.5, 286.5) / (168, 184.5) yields -2.9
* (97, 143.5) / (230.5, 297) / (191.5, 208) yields -3.8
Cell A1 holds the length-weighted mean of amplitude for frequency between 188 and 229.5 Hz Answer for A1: 201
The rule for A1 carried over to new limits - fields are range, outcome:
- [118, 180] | 184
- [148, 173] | 204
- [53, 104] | 181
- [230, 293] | 191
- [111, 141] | 134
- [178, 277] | 198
